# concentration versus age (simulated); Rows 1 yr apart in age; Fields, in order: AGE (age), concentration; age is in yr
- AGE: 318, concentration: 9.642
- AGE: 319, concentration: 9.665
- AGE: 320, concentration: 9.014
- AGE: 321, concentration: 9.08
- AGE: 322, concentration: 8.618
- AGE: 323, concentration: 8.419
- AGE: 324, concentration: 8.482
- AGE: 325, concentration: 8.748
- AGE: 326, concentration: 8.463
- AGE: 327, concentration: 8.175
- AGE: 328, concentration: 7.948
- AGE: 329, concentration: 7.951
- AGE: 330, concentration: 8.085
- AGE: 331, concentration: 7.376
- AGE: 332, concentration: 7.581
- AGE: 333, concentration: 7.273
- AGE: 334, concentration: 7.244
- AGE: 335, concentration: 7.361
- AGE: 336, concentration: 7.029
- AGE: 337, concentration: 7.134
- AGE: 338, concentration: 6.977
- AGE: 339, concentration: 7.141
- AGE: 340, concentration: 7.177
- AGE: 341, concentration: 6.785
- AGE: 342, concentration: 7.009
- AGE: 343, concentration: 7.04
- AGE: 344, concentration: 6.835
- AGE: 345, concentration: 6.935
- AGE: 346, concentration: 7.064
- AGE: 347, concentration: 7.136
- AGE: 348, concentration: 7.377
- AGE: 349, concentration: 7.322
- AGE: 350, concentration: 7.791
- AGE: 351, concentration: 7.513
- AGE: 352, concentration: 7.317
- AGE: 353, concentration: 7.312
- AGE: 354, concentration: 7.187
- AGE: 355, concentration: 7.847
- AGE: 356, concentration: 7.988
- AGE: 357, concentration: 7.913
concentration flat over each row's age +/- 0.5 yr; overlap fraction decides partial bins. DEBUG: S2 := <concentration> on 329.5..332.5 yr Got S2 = 7.68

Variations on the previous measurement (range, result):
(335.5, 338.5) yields 7.05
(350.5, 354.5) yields 7.33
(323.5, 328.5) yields 8.36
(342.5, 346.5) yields 6.97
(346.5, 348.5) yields 7.26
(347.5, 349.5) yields 7.35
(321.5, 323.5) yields 8.52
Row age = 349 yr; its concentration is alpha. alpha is 7.322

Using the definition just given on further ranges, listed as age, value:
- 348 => 7.377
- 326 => 8.463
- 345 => 6.935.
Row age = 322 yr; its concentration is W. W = 8.618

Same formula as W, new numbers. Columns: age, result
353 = 7.312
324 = 8.482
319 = 9.665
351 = 7.513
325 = 8.748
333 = 7.273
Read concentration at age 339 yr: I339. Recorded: 7.141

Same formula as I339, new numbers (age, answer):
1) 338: 6.977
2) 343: 7.04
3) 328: 7.948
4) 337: 7.134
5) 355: 7.847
